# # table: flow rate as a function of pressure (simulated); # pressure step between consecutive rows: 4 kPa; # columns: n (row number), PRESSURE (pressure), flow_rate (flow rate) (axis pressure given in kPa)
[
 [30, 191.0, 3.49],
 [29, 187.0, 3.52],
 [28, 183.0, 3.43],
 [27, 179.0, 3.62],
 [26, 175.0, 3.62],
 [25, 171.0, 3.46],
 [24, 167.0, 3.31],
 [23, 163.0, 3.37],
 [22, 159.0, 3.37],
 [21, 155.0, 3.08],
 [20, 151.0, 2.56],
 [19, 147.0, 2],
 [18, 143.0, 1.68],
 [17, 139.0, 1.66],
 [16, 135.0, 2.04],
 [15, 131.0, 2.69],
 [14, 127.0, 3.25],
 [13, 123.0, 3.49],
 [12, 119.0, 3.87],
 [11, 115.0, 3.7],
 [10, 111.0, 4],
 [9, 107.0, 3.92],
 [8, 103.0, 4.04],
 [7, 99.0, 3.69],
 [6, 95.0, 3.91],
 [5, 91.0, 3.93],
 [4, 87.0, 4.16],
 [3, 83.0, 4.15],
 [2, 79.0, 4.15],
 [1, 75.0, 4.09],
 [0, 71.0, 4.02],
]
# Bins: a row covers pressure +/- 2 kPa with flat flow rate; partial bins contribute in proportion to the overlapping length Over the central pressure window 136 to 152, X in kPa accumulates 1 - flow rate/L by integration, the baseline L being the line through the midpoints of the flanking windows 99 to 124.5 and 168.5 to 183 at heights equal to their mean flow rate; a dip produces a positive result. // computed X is 7.56 kPa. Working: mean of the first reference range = 3.83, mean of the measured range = 1.94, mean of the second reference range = 3.54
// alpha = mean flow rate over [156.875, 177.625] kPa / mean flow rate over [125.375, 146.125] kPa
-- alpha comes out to 1.54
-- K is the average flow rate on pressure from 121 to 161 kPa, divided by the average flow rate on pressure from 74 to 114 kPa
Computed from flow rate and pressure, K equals 0.65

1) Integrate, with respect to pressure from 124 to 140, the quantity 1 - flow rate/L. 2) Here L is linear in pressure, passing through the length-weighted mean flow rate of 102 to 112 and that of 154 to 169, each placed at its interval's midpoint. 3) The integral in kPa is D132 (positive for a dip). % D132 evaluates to 5.0 kPa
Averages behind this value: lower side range 3.98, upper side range 3.3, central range 2.52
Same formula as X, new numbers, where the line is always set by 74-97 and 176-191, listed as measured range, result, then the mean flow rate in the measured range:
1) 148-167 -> 3.1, 3.06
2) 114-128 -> 1.0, 3.59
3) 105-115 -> 0.1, 3.91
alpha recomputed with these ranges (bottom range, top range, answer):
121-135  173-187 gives 1.19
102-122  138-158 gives 0.59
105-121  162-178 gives 0.89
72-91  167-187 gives 0.85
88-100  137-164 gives 0.64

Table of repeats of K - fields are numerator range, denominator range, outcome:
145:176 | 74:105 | 0.77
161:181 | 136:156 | 1.62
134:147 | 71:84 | 0.44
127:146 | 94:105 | 0.55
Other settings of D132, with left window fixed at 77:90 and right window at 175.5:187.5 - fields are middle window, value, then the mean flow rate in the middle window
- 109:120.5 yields 0.3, 3.86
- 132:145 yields 6.6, 1.86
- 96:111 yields 0.4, 3.9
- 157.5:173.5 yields 1.1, 3.39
